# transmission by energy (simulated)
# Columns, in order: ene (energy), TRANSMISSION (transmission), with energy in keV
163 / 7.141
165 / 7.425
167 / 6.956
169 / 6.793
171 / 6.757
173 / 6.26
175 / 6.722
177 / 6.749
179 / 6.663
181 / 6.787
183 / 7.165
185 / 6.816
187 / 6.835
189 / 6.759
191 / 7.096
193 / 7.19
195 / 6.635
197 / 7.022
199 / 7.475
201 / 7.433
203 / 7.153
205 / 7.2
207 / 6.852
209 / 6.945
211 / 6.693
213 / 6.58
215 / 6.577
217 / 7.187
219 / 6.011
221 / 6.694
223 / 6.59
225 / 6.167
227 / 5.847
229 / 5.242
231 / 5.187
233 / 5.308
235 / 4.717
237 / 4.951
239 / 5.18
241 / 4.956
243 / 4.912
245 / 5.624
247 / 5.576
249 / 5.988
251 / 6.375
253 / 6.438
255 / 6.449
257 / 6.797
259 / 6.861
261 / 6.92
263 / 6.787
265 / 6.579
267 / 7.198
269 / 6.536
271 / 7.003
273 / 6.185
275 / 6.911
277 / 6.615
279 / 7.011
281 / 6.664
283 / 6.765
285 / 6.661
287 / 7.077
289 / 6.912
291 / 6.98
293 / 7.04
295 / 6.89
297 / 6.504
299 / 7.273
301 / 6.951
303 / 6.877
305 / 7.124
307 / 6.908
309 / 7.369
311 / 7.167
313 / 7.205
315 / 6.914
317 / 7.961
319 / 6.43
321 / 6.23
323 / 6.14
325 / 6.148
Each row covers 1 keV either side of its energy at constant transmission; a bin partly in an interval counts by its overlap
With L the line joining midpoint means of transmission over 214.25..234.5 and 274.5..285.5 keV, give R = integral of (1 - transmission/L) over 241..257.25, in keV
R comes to 1.2 keV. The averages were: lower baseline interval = 6.04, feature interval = 5.92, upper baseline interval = 6.77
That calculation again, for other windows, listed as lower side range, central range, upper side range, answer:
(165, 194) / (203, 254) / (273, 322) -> 6.39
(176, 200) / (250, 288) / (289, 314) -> 1.45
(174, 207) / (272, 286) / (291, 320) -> 0.68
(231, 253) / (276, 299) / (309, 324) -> -1.95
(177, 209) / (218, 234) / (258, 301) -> 2.43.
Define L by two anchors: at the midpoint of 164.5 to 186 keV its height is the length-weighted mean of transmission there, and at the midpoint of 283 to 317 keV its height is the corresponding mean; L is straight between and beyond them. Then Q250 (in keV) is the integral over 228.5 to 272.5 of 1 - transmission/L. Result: 6.0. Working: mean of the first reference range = 6.81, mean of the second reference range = 7.01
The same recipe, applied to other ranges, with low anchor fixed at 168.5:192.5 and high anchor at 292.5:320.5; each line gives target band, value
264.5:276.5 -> 0.4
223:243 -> 4.5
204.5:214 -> 0.0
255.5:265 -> 0.2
